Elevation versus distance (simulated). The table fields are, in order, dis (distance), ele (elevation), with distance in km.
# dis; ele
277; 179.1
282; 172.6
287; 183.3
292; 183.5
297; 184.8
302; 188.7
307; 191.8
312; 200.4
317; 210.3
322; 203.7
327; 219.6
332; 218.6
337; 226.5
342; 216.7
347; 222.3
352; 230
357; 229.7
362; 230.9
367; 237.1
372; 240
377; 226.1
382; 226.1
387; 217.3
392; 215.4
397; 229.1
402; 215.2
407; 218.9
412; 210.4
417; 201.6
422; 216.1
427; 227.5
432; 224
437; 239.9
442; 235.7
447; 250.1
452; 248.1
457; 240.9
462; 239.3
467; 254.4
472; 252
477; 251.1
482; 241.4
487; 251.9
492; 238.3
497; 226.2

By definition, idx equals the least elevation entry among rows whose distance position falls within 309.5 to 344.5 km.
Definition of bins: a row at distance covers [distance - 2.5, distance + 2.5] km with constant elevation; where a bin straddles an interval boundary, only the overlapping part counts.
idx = 200.4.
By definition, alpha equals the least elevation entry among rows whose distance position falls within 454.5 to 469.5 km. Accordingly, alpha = 239.3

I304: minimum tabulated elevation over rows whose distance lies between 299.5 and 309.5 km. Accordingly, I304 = 188.7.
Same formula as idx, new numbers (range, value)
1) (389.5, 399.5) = 215.4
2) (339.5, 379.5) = 216.7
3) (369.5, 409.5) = 215.2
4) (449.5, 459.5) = 240.9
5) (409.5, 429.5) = 201.6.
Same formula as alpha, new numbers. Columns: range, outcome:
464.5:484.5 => 241.4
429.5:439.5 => 224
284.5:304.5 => 183.3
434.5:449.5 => 235.7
